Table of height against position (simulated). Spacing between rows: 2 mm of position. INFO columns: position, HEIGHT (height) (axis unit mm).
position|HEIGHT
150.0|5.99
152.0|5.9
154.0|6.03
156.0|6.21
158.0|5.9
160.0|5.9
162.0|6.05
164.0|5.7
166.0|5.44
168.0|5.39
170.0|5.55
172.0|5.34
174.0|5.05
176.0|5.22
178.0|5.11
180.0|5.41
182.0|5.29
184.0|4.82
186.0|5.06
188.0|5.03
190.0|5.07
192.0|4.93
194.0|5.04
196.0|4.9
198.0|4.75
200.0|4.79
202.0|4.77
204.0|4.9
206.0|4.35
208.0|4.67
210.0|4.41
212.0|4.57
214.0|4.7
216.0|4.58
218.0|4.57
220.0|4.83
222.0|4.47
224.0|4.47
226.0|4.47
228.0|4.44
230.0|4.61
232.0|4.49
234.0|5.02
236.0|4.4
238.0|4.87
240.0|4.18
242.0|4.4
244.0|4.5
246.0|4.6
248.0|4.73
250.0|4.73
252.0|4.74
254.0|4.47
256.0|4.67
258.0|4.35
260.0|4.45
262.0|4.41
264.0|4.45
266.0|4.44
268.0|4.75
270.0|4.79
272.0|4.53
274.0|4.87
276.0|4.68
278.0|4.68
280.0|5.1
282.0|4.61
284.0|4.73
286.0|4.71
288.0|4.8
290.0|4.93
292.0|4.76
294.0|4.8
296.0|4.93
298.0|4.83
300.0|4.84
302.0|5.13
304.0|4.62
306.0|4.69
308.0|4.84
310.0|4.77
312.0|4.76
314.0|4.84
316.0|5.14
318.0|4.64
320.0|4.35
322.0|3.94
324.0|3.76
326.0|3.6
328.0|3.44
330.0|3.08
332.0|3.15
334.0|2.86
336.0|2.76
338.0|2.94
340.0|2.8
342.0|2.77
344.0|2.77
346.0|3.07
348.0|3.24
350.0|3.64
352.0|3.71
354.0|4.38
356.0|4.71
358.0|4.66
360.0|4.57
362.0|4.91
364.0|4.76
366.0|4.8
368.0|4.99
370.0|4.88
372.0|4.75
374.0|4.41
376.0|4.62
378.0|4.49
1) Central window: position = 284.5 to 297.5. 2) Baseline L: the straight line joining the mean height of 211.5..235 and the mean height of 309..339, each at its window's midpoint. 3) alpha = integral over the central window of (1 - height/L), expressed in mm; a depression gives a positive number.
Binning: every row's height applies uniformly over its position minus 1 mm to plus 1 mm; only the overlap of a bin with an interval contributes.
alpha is -2.2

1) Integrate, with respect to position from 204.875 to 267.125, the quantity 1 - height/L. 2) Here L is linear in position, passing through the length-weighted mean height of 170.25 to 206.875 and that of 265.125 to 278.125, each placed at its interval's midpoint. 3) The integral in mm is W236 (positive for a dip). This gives 3.5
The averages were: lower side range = 5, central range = 4.55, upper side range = 4.68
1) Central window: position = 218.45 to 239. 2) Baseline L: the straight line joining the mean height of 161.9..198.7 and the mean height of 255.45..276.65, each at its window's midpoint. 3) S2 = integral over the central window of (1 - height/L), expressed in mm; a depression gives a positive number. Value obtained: 1.0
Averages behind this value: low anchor 5.2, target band 4.61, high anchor 4.58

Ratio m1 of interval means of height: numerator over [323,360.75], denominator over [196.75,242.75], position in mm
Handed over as 0.8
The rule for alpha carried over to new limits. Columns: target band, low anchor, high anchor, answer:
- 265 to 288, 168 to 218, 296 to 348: -2.3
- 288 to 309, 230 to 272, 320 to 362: -4.2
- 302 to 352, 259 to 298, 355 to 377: 9.8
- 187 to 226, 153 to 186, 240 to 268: 2.8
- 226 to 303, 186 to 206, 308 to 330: -2.0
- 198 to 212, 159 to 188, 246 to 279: 1.2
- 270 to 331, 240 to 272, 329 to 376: -4.9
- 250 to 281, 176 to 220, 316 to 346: -3.9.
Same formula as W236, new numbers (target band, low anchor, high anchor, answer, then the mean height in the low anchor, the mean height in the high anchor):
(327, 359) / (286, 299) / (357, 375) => 9.4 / 4.83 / 4.75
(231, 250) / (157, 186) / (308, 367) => 0.8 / 5.43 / 3.91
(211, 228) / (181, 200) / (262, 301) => 1.1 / 4.98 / 4.74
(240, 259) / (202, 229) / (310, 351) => -1.2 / 4.58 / 3.61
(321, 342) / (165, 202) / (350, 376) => 6.6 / 5.11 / 4.59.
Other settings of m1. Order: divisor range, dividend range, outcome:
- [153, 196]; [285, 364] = 0.77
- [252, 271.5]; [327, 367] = 0.80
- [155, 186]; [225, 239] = 0.84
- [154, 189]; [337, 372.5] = 0.73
